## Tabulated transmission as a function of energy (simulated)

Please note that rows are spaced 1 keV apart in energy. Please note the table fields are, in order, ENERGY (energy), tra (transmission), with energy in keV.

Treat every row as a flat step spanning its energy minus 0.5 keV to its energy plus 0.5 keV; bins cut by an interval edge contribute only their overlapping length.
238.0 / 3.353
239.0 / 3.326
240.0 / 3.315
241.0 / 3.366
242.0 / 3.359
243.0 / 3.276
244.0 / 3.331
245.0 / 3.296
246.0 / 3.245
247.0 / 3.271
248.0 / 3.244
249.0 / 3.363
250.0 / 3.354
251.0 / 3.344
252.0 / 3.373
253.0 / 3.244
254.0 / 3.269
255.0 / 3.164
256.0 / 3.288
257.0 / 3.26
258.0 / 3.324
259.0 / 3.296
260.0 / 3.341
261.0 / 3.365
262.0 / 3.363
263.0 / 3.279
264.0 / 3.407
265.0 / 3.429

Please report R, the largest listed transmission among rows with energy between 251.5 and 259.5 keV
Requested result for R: 3.373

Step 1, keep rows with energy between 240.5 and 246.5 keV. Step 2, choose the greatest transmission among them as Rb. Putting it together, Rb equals 3.366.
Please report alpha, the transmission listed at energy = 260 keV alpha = 3.341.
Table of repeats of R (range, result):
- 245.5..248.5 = 3.271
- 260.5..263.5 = 3.365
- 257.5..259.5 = 3.324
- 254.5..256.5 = 3.288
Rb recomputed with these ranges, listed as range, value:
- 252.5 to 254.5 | 3.269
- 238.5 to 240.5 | 3.326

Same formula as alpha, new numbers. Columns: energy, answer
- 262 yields 3.363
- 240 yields 3.315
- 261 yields 3.365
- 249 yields 3.363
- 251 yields 3.344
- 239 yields 3.326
